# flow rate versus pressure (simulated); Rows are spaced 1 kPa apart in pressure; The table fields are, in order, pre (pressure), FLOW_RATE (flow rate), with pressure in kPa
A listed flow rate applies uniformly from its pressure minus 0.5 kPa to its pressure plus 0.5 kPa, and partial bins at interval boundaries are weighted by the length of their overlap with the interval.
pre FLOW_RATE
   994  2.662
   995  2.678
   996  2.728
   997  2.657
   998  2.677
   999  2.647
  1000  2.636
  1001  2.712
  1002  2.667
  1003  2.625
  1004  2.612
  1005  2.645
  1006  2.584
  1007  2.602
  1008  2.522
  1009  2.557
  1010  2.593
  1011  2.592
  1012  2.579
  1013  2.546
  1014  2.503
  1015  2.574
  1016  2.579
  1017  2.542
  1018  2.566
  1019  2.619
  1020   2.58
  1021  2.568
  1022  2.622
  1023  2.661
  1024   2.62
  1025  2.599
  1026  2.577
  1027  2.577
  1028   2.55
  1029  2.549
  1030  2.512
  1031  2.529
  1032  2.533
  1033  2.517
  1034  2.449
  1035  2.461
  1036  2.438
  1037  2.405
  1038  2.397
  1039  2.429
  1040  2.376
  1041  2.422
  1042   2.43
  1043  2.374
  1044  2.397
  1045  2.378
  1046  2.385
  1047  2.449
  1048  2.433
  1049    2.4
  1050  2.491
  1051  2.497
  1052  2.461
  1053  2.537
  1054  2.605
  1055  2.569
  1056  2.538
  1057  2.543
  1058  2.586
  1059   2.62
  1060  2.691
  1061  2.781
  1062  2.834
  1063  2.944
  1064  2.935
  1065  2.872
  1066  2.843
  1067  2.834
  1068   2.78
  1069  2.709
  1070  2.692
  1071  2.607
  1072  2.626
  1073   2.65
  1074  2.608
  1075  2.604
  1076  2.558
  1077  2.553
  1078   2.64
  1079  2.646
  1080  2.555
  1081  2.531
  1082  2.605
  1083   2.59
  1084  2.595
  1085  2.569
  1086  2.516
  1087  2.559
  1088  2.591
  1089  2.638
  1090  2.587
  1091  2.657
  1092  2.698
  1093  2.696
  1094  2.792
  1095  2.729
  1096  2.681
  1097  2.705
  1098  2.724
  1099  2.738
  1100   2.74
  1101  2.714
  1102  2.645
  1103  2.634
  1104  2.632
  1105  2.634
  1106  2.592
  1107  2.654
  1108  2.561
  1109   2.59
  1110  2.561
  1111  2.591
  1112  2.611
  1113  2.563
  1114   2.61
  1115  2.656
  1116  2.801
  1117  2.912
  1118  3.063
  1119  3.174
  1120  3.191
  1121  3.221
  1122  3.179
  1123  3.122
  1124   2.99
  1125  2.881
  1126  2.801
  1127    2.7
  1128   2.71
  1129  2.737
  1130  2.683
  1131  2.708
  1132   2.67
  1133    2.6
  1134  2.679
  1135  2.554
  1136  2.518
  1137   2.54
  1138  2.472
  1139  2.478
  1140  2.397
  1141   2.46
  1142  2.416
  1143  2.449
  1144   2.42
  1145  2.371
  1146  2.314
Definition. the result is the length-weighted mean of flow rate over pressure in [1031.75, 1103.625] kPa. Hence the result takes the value 2.6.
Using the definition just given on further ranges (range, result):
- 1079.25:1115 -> 2.63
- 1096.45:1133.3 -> 2.77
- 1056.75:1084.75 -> 2.68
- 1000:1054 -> 2.53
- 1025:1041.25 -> 2.49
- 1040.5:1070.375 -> 2.6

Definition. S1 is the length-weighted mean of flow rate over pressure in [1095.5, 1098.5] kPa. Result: 2.7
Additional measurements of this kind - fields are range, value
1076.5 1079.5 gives 2.61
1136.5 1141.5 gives 2.47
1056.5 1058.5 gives 2.56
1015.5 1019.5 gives 2.58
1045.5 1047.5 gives 2.42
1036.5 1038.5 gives 2.4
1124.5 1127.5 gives 2.79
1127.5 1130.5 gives 2.71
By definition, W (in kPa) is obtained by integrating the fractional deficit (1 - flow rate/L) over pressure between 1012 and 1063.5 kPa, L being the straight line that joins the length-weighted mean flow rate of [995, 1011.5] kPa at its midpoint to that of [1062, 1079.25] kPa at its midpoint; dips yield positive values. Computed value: 2.7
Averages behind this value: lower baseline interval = 2.63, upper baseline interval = 2.72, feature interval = 2.53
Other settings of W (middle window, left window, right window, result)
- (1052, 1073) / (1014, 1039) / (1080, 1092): -1.1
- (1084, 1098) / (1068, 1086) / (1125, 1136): -0.1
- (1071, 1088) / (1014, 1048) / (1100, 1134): 0.4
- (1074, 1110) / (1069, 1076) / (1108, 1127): 1.2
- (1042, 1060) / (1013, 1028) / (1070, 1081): 0.7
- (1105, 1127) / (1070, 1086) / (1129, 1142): -2.1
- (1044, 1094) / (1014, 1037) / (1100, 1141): 0.2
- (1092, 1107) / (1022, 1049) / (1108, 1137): 0.1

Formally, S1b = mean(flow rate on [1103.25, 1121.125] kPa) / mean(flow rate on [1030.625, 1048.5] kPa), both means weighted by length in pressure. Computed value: 1.1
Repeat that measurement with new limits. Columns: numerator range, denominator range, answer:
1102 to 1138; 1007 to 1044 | 1.09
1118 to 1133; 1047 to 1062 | 1.14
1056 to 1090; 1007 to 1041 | 1.05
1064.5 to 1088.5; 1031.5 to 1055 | 1.08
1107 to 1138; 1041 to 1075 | 1.06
